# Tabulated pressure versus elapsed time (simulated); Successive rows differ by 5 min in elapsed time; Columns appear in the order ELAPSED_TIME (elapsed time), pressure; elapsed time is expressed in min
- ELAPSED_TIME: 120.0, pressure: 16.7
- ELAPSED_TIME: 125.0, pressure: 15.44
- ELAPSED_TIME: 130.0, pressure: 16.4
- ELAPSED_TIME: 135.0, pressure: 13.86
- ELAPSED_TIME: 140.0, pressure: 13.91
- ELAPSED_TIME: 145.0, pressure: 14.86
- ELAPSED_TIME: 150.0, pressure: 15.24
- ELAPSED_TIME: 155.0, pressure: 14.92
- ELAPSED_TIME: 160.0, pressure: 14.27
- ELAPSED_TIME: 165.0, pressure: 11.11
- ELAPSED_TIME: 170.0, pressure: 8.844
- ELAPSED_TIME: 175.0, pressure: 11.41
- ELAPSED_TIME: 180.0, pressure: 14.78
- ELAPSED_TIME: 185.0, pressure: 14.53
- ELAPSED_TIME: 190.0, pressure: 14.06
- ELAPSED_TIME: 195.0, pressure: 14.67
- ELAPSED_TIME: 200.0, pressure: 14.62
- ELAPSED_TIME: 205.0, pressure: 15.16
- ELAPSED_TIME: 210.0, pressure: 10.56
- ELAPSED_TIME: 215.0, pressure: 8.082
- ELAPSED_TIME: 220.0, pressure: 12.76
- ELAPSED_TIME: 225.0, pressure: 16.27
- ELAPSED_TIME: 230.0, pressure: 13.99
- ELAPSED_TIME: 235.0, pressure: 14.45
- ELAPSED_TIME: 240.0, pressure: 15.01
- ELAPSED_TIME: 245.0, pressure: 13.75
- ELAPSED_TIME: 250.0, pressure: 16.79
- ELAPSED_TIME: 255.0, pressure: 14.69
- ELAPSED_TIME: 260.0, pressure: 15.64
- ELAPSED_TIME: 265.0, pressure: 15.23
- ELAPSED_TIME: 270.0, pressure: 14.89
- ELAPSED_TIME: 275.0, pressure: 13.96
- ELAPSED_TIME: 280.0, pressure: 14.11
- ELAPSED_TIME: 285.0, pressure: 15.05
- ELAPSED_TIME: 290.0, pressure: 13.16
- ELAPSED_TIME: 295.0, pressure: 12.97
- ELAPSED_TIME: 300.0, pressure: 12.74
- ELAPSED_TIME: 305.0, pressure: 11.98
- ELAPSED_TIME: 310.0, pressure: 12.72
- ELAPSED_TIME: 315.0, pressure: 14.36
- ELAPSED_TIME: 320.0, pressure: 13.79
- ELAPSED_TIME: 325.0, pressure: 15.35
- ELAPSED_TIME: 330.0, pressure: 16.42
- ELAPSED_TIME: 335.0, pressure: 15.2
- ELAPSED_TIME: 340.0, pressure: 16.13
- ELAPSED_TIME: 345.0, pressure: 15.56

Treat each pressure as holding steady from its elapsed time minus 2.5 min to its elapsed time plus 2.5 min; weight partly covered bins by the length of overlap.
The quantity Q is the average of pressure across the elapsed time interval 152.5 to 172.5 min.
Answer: 12.3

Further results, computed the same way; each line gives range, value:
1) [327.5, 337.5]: 15.8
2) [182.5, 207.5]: 14.6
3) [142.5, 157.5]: 15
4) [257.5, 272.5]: 15.3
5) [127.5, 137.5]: 15.1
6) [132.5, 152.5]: 14.5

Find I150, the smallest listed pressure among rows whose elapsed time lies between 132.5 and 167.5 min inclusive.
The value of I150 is 11.11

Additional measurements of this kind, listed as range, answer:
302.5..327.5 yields 11.98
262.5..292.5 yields 13.16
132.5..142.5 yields 13.86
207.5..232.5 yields 8.082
